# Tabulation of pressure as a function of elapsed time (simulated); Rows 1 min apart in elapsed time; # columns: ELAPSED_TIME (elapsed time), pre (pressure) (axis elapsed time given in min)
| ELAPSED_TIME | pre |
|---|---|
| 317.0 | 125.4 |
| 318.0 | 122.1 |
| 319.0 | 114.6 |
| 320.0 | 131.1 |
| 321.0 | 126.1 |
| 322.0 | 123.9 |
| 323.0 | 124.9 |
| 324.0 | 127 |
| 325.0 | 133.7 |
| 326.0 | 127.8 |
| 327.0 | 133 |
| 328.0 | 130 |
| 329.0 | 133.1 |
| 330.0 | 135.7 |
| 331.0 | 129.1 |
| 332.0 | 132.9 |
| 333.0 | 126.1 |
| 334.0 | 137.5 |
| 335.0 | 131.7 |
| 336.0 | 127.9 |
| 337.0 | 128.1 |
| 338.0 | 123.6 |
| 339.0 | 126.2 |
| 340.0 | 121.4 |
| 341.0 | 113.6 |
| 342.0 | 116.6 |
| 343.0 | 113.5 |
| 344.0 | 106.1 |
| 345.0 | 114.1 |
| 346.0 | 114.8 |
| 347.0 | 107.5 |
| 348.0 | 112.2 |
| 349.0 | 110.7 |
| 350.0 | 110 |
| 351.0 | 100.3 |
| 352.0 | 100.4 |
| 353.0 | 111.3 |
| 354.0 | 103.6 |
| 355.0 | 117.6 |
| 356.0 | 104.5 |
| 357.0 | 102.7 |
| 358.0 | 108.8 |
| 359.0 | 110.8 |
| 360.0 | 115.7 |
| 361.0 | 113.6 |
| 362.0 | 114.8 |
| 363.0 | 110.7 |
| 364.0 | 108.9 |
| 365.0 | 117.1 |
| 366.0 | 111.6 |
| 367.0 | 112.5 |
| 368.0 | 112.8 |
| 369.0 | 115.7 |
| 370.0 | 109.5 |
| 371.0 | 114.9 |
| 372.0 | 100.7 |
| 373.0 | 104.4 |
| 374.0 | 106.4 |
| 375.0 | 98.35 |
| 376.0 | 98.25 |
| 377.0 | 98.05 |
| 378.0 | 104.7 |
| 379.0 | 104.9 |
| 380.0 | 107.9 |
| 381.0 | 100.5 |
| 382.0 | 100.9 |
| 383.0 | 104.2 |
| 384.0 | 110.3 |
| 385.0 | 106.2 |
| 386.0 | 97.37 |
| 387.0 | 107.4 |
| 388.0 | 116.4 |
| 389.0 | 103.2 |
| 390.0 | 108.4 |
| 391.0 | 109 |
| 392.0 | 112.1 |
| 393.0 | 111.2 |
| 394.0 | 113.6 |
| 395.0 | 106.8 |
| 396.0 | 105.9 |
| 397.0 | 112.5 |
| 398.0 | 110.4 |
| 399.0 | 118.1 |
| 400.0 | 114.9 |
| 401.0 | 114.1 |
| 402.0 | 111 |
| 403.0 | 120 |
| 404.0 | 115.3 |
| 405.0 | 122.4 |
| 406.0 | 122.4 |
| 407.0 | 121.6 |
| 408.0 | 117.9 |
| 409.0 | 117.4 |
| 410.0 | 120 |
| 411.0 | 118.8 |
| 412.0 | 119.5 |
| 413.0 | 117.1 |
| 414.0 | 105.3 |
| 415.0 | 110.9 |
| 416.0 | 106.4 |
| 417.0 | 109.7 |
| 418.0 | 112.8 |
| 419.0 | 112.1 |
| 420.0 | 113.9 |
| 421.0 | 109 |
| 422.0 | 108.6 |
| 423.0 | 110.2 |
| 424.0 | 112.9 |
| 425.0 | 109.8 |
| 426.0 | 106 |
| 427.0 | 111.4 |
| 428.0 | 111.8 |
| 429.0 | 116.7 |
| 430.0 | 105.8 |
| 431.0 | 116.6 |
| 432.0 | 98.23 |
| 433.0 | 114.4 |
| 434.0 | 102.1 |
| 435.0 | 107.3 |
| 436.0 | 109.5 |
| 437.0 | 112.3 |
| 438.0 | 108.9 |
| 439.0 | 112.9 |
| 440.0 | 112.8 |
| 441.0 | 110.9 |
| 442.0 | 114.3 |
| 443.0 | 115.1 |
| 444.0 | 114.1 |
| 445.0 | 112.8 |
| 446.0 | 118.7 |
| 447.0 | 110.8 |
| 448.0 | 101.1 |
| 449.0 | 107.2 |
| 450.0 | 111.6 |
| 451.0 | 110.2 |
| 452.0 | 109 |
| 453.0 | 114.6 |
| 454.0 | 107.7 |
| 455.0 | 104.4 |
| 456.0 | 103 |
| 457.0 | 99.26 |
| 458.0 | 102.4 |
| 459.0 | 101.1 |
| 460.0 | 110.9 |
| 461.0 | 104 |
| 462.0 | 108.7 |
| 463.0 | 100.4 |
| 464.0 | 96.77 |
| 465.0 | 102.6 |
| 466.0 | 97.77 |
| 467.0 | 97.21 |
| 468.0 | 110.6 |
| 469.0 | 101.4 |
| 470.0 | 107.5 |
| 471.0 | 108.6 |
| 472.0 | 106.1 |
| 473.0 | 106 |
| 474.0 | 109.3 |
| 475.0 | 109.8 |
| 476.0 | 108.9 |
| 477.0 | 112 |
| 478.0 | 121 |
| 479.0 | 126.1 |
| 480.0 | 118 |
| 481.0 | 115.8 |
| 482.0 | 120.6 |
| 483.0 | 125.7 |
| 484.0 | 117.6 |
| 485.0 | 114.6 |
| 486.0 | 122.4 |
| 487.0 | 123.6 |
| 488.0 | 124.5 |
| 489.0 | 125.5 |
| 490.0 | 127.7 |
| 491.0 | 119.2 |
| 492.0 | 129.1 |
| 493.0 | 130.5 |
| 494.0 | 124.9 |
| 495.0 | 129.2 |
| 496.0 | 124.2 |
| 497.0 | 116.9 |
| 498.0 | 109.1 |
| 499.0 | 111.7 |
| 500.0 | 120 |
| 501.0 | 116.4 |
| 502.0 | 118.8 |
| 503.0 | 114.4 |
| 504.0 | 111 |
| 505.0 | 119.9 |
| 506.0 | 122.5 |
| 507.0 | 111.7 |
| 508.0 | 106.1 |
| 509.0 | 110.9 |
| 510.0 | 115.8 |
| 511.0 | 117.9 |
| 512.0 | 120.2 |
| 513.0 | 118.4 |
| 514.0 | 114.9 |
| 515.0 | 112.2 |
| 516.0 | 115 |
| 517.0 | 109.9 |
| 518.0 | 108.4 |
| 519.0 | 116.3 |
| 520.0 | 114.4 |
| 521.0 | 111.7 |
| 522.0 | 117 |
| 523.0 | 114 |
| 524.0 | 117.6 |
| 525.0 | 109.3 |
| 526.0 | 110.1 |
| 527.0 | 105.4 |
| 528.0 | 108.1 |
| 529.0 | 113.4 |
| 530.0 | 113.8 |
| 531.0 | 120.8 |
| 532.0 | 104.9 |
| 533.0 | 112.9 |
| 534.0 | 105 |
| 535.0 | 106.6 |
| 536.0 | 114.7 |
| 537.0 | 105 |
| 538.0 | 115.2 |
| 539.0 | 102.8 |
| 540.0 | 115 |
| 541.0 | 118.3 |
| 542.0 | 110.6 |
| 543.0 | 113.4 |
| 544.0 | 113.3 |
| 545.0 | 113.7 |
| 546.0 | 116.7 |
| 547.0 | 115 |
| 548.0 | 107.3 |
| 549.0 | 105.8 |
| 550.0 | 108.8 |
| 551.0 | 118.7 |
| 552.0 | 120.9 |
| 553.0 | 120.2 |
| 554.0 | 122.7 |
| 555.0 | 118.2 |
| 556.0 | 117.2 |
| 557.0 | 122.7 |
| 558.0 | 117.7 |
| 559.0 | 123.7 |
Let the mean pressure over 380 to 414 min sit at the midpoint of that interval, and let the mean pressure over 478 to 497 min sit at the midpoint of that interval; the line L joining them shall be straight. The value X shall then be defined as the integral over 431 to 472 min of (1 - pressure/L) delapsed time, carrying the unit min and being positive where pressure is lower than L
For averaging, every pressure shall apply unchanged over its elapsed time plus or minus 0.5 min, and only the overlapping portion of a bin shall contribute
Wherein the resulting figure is 3.9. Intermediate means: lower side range 112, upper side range 123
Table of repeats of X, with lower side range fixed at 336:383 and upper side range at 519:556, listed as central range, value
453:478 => 1.44 min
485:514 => -1.78 min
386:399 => 0.13 min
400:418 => -0.78 min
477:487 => -0.71 min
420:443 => 0.20 min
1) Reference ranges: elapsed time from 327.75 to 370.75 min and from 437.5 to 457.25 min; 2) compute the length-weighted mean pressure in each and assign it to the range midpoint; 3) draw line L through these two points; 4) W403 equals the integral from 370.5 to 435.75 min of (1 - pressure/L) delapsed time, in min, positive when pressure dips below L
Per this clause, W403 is 1.6 min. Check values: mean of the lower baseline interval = 116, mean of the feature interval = 110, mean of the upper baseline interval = 110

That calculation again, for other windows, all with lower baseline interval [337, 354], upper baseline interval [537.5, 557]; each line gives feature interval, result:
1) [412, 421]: 0.16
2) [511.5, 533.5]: 0.25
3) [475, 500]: -1.41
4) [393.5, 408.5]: -0.24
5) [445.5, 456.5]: 0.47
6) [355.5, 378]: 0.88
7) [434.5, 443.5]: 0.17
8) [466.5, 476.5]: 0.65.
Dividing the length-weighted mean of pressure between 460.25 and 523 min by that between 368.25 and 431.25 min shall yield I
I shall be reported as 1.04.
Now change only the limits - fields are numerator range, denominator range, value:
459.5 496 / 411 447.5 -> 1.03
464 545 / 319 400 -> 1.00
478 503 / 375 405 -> 1.12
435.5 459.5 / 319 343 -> 0.86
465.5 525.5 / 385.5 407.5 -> 1.03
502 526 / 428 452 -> 1.03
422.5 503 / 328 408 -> 0.99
